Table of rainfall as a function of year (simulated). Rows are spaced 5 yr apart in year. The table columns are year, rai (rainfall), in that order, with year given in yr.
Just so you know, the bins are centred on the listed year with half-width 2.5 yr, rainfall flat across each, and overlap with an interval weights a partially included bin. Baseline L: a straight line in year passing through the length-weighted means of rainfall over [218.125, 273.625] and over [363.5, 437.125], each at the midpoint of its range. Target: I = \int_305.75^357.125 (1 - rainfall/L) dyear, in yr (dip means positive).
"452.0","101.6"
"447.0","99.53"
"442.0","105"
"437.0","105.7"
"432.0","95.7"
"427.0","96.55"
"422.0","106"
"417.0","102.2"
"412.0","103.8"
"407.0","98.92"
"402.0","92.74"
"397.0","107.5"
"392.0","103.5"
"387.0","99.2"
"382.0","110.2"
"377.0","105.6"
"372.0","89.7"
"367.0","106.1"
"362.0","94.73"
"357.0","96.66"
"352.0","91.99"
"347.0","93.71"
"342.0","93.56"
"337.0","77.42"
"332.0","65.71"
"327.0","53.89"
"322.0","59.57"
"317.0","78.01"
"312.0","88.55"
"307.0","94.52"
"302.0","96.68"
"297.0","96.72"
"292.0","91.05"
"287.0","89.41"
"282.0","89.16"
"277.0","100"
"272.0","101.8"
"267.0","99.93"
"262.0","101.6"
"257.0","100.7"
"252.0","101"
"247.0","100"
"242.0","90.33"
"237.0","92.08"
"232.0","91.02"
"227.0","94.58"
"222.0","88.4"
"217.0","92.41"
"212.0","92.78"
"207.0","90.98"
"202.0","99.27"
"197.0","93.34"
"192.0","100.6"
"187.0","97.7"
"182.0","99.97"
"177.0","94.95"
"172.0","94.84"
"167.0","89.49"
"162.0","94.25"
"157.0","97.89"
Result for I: 9.8 yr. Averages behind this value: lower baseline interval 96.3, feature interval 80.2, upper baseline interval 101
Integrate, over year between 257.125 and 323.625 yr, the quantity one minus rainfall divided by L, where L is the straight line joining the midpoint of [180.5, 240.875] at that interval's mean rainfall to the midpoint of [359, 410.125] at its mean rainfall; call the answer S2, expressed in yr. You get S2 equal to 3.5 yr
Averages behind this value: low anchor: 94.2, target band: 92.1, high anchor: 101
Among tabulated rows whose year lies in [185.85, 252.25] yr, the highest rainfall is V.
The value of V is 101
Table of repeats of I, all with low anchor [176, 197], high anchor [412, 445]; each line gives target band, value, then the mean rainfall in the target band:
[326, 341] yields 4.6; 69.6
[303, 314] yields 0.8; 92.4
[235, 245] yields 0.7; 91.6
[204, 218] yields 0.9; 92.3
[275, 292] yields 1.2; 92.4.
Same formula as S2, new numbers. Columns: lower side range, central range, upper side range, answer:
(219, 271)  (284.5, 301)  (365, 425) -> 0.9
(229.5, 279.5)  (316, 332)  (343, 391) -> 5.8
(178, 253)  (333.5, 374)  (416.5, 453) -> 2.7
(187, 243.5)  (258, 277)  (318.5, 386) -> -2.0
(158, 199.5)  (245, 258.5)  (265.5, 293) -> -0.7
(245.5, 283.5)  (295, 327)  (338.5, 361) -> 4.4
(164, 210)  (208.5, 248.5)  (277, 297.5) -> 0.7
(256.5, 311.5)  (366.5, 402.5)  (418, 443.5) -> -0.8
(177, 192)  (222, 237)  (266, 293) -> 0.8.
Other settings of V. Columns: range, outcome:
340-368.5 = 106.1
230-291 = 101.8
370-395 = 110.2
